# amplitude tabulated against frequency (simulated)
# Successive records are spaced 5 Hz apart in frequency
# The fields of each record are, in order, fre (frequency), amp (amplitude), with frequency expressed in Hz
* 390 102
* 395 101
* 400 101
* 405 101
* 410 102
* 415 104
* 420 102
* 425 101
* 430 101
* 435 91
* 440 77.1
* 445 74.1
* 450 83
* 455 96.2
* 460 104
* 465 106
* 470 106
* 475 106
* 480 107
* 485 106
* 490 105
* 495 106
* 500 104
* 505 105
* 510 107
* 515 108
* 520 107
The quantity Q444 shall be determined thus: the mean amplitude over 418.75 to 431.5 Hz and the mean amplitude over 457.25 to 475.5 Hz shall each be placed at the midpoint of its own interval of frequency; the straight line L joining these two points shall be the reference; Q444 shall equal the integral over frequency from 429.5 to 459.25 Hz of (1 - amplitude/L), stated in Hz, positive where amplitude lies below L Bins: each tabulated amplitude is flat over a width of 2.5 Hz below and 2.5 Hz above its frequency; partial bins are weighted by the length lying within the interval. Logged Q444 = 4.6 Hz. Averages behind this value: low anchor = 101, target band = 87.1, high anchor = 105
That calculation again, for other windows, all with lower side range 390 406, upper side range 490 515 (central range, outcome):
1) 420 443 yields 2.1 Hz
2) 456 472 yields -0.1 Hz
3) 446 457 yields 1.7 Hz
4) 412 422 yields -0.1 Hz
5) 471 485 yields -0.2 Hz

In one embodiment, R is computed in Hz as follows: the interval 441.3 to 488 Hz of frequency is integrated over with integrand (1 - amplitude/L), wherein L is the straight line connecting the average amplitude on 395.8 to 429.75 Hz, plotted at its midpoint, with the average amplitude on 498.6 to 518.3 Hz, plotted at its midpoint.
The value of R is 2.7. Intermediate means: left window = 102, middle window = 98.2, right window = 106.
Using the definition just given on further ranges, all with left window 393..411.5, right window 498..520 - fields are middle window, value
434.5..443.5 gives 1.9 Hz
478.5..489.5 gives -0.1 Hz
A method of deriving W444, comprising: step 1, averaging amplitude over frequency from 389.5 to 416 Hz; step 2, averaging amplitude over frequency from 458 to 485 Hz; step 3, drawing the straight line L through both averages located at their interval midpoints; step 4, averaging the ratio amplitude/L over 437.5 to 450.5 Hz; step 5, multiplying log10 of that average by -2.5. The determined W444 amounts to 0.32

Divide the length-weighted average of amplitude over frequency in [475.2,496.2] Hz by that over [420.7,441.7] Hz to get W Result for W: 1.1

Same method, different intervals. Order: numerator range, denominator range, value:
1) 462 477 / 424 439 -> 1.11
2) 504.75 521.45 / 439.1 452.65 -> 1.36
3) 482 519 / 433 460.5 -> 1.23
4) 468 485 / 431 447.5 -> 1.29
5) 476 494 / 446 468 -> 1.11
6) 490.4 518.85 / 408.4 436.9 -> 1.06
